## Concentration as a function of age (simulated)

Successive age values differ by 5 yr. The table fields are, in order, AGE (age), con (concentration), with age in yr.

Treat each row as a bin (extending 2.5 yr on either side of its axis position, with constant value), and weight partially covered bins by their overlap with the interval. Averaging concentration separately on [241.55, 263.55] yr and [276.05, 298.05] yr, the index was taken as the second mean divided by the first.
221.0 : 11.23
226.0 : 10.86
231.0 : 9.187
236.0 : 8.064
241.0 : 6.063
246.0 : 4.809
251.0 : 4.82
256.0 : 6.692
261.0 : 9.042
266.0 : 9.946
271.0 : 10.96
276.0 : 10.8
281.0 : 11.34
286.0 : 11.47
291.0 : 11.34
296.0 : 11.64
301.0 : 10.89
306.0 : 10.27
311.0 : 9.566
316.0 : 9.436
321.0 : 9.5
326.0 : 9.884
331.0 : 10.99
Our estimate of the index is 1.8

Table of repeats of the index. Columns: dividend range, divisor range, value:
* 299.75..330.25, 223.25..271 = 1.26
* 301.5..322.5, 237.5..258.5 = 1.72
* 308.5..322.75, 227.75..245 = 1.24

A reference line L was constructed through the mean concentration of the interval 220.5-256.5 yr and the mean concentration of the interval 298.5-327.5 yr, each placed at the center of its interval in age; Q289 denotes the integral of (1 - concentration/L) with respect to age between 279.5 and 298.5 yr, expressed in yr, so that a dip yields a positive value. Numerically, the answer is -4.7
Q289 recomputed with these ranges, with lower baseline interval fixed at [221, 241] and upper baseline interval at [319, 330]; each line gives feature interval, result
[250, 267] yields 3.1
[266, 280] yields -1.9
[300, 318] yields -0.4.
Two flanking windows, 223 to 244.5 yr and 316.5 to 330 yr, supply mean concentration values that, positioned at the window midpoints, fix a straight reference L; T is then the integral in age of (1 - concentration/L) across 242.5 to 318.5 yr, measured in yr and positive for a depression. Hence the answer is -2.5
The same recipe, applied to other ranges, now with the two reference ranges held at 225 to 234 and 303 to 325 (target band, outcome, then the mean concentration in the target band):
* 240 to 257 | 7.5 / 5.46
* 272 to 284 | -1.6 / 11.1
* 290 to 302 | -2.0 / 11.3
